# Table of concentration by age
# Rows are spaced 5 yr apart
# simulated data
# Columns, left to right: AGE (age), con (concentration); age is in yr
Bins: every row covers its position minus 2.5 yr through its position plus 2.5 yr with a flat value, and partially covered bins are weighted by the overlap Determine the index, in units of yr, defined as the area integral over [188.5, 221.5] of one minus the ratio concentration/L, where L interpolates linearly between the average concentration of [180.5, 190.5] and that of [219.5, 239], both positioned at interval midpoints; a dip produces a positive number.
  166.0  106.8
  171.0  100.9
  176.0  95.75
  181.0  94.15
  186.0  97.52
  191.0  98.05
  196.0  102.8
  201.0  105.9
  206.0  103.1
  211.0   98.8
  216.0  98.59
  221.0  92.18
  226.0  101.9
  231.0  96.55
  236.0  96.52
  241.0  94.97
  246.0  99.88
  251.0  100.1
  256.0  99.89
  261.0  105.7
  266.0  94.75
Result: -1.2 yr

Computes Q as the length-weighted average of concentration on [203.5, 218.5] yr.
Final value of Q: 100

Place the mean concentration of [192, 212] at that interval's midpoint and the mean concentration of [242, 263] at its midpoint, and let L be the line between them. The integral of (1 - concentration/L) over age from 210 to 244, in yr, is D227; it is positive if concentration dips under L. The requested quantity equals 1.6 yr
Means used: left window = 103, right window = 101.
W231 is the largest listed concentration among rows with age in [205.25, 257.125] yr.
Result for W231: 103.1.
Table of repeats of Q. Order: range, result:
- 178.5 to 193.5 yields 96.6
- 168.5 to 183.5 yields 96.9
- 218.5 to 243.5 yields 96.4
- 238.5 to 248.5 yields 97.4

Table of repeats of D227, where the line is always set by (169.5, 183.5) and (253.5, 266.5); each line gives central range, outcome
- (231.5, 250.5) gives 0.5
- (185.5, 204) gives -0.7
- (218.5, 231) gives 0.3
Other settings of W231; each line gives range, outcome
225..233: 101.9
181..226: 105.9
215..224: 98.59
